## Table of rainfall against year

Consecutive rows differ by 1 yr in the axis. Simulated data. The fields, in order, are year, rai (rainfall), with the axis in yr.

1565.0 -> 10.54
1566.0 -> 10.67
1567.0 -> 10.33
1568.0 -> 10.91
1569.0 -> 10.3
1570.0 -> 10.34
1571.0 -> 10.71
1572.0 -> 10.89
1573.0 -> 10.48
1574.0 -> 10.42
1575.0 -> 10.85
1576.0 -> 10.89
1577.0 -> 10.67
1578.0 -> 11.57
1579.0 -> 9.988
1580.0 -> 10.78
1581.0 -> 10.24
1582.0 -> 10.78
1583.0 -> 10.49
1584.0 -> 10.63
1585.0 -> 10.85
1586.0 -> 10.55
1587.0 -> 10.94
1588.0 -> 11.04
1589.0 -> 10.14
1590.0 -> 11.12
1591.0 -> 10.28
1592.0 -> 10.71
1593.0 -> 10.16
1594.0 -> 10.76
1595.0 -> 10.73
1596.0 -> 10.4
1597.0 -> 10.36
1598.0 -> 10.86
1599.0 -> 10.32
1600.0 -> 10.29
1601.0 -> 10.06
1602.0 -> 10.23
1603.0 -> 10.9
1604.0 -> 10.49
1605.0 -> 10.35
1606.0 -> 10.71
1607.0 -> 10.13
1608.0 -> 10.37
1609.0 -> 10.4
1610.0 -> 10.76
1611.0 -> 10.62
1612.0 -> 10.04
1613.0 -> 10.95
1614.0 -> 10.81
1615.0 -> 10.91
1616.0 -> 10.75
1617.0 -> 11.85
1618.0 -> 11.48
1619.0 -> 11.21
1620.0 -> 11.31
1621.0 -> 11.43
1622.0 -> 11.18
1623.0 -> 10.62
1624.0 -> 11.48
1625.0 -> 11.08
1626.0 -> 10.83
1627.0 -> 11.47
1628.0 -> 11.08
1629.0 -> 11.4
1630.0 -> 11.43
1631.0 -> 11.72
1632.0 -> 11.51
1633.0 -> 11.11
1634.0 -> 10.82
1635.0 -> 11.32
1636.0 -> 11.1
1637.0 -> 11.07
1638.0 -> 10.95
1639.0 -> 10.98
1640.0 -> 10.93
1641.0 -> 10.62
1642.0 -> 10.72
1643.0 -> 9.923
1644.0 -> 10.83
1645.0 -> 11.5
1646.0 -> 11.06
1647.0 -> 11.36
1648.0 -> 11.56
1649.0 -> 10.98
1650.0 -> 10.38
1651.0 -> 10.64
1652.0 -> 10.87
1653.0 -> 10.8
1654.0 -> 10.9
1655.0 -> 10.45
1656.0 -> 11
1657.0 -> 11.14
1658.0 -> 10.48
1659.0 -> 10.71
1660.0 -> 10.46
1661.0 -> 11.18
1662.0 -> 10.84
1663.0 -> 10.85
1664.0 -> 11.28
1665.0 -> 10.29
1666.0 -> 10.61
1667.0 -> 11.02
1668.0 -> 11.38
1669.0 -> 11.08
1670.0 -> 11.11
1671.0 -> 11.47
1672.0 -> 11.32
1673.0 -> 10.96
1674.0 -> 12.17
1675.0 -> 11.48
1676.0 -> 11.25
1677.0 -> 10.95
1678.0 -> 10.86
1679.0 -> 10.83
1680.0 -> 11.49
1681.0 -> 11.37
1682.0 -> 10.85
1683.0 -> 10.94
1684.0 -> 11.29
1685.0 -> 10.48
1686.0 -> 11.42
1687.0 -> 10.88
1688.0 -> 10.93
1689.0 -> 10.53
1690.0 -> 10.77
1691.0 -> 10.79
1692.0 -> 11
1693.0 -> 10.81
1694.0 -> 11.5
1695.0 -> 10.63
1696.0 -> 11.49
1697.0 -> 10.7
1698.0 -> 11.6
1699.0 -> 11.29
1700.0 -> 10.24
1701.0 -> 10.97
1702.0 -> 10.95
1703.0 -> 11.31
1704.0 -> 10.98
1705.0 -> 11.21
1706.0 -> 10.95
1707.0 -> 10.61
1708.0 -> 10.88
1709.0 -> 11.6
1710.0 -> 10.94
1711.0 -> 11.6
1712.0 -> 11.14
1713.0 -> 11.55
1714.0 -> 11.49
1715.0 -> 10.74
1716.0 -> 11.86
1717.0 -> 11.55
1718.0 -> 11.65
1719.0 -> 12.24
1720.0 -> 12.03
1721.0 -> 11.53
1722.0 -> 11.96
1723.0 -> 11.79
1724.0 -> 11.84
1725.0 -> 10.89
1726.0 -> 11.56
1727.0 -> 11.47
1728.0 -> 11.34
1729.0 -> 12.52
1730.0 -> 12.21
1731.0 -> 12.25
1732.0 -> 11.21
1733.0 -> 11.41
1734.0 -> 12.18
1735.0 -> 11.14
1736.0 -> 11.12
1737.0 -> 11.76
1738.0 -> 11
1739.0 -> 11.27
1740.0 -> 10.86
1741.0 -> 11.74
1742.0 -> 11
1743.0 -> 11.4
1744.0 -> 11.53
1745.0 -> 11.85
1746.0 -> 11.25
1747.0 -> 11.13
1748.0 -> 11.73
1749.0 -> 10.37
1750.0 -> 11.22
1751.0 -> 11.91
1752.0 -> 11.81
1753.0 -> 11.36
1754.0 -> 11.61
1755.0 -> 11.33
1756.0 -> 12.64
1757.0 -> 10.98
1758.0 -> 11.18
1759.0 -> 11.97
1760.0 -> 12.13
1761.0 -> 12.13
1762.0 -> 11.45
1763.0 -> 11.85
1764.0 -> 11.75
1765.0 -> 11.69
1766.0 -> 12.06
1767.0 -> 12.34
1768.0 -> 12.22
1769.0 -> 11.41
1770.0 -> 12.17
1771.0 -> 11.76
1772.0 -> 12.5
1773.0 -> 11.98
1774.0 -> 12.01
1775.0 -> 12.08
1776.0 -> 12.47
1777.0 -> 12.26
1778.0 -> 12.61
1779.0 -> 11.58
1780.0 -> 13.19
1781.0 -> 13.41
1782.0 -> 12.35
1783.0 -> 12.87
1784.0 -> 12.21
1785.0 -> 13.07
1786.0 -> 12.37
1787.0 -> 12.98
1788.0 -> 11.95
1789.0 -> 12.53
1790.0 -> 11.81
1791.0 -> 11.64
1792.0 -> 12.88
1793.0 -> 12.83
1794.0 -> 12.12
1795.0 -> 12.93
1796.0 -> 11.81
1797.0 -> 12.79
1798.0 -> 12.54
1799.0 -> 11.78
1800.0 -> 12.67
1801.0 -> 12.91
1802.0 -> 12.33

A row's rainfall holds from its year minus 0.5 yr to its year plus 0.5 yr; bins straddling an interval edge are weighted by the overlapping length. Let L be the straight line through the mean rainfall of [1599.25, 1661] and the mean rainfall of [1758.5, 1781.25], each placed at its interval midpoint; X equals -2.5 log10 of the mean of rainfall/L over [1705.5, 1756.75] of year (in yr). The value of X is 0.03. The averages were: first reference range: 10.9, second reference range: 12.1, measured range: 11.5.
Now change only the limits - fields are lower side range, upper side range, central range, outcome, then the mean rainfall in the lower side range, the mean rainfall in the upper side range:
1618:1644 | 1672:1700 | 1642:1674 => 0.01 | 11.1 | 11.1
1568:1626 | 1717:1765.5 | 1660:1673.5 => 0.01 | 10.7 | 11.6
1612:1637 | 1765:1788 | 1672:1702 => 0.06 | 11.2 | 12.3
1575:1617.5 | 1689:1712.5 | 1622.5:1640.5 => -0.04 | 10.6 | 11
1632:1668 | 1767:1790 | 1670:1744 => 0.02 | 10.9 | 12.4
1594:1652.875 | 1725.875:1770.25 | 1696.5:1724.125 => 0.01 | 10.9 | 11.6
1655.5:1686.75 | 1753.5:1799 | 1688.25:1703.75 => 0.03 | 11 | 12.2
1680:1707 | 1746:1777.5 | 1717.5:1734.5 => -0.04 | 11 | 11.8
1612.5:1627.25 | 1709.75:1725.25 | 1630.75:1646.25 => 0.02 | 11.2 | 11.6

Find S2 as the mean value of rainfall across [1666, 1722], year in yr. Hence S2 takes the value 11.2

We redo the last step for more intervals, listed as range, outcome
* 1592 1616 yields 10.5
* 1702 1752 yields 11.4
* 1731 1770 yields 11.6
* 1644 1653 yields 11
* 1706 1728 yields 11.5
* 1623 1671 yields 11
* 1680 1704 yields 11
